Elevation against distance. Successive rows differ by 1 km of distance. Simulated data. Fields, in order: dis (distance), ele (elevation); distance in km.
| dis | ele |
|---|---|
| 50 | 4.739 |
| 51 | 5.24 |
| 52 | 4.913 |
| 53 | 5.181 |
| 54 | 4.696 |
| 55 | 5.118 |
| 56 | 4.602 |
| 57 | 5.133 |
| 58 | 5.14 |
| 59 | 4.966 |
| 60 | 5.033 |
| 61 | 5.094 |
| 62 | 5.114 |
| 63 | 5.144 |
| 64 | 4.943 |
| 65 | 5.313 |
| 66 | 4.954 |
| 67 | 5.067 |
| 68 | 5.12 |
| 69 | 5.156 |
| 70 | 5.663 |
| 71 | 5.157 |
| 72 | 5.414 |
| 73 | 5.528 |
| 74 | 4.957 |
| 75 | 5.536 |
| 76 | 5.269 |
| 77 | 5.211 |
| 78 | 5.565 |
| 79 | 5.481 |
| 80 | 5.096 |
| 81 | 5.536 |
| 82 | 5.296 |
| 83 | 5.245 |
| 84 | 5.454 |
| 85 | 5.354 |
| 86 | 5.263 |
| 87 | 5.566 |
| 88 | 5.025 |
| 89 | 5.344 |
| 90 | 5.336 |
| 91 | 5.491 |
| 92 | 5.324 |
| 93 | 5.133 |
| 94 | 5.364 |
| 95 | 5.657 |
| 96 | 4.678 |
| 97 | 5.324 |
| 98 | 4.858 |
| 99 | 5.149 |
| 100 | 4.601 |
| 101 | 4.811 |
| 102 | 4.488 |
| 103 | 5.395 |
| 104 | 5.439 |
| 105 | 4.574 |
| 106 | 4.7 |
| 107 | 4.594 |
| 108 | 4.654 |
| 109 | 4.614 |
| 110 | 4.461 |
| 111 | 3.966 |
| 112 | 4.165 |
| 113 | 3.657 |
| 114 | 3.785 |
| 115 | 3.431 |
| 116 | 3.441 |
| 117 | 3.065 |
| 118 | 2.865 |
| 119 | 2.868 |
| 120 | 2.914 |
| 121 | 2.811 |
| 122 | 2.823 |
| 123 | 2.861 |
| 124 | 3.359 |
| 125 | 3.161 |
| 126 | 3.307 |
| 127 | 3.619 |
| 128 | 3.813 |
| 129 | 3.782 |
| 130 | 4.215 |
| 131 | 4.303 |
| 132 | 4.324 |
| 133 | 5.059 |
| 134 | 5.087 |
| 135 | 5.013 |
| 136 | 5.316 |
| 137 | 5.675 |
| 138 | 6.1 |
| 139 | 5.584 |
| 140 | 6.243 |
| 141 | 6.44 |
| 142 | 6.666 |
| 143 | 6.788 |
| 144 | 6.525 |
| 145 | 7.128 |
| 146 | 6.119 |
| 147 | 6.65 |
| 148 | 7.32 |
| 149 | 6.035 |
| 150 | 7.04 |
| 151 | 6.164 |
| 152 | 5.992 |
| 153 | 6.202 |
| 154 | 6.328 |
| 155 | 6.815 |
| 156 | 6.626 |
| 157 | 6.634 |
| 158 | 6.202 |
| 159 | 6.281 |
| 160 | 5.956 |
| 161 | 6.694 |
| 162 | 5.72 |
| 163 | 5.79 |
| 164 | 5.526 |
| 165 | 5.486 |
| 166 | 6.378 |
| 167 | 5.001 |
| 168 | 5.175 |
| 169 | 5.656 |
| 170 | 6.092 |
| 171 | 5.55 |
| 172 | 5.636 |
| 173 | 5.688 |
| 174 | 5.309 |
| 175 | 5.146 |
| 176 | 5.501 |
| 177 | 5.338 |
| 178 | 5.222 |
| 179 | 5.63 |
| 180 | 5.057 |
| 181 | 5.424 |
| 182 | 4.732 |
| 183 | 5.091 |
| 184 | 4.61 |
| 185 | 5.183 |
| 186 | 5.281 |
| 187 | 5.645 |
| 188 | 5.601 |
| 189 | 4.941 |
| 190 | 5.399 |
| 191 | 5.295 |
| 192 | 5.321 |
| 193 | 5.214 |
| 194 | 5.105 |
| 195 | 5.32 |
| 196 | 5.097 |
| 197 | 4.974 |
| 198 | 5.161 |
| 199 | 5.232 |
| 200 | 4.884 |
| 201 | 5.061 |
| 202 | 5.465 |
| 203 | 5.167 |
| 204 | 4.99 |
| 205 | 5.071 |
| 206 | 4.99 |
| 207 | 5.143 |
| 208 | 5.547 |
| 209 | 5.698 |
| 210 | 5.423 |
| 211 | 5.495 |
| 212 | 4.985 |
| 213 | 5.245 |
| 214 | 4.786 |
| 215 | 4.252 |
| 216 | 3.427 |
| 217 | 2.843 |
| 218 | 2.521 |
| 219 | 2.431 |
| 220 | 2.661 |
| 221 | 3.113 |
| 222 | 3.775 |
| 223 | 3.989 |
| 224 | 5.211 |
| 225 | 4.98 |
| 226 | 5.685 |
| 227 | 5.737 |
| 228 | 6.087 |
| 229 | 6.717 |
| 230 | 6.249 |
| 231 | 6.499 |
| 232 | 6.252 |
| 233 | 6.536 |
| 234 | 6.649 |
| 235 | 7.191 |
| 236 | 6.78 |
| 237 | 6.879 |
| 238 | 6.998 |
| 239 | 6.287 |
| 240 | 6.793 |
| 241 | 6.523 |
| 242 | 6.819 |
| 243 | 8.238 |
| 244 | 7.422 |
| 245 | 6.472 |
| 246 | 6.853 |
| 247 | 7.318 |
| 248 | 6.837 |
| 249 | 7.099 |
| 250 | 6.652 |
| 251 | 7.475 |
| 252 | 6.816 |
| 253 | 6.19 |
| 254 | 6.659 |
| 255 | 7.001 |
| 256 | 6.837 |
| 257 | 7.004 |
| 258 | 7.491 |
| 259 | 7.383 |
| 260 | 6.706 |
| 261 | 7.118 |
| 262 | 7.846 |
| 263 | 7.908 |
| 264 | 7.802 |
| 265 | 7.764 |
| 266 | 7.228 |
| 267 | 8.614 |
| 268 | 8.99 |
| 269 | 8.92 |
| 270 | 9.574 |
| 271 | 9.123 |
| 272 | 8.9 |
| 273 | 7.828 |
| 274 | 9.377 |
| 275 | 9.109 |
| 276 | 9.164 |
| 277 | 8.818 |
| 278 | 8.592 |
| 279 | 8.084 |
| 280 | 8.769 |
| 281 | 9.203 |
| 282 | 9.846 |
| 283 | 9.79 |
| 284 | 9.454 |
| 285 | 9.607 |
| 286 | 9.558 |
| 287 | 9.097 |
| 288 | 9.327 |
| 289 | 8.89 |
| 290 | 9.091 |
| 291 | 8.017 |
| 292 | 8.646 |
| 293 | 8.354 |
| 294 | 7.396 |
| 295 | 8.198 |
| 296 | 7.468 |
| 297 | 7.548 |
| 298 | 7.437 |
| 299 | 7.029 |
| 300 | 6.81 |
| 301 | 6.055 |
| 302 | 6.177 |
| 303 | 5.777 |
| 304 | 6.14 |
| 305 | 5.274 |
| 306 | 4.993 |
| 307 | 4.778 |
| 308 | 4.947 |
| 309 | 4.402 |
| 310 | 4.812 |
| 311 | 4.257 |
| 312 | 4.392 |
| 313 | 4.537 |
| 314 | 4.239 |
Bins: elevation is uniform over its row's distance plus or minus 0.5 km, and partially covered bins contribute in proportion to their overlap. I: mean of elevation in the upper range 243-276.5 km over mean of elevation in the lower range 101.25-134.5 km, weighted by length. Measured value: 2.0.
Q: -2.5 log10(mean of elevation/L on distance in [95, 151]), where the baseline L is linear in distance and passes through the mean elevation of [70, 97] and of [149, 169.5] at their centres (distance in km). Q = 0.21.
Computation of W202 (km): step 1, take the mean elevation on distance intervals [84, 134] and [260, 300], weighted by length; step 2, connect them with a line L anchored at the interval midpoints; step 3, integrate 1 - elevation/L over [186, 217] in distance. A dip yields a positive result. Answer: 7.0 km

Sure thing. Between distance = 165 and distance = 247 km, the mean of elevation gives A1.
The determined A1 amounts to 5.42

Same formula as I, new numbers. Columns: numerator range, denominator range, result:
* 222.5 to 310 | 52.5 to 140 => 1.55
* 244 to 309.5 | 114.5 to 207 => 1.47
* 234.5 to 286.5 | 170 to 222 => 1.59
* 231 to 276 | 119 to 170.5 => 1.37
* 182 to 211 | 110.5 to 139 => 1.33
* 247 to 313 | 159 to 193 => 1.38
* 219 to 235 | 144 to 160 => 0.82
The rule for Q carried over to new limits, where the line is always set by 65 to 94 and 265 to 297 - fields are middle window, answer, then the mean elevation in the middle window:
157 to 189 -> 0.24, 5.54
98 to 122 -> 0.38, 4.1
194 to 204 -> 0.39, 5.14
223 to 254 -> 0.22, 6.57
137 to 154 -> 0.01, 6.41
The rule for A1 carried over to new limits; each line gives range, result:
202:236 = 5.04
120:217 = 5.31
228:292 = 7.79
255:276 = 8.08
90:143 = 4.51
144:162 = 6.46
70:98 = 5.32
